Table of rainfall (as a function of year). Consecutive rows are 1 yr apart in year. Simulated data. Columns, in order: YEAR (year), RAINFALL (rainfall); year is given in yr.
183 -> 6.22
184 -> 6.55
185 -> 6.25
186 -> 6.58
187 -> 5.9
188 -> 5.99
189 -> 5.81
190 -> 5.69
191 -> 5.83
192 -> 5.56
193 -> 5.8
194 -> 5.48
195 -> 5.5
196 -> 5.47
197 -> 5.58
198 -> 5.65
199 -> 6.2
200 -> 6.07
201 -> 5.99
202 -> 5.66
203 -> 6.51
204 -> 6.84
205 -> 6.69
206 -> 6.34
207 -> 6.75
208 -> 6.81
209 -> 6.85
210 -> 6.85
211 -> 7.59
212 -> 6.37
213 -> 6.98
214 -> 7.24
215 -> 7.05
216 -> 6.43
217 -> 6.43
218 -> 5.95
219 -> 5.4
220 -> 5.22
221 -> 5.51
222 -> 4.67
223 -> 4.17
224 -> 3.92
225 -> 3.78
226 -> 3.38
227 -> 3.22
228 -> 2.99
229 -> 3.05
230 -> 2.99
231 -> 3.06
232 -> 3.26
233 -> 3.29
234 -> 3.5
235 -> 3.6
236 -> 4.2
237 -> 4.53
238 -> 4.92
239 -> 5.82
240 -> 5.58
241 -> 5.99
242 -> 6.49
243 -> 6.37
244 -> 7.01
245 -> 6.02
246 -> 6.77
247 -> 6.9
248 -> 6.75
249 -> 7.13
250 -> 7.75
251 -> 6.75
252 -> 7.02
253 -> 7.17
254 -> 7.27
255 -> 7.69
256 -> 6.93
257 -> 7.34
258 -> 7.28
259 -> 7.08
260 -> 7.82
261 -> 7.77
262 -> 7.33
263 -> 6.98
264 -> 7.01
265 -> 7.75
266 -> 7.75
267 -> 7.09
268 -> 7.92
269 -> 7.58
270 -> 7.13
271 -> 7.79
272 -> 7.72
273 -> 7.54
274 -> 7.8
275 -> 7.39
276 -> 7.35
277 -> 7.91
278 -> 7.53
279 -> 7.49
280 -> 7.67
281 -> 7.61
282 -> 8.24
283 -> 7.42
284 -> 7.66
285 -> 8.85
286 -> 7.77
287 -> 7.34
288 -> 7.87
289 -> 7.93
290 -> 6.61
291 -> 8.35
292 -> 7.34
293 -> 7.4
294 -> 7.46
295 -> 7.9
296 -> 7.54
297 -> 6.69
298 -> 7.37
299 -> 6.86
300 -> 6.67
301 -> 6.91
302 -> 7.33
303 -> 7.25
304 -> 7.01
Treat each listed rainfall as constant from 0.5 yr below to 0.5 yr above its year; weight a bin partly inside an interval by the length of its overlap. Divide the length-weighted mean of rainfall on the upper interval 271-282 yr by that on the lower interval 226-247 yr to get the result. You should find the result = 1.6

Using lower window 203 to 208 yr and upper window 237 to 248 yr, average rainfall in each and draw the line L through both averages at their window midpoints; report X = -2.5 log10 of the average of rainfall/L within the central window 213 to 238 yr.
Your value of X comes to 0.379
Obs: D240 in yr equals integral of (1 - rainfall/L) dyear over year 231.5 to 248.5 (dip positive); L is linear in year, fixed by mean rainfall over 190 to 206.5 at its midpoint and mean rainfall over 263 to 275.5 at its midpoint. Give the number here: 3.8 yr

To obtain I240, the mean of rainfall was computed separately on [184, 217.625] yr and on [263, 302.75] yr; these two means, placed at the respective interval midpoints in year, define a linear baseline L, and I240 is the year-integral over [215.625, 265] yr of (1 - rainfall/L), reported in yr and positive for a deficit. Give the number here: 8.8 yr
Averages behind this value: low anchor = 6.27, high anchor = 7.52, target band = 5.68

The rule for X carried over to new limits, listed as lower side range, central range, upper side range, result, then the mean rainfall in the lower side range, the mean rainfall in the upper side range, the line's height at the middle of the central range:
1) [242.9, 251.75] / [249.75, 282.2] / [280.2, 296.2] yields -0.032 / 6.85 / 7.71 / 7.24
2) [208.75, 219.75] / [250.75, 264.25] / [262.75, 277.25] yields 0.008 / 6.61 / 7.52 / 7.31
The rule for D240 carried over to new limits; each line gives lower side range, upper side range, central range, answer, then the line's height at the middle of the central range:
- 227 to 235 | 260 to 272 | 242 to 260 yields -4.6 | 5.65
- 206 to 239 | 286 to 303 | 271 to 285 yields -1.8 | 6.82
